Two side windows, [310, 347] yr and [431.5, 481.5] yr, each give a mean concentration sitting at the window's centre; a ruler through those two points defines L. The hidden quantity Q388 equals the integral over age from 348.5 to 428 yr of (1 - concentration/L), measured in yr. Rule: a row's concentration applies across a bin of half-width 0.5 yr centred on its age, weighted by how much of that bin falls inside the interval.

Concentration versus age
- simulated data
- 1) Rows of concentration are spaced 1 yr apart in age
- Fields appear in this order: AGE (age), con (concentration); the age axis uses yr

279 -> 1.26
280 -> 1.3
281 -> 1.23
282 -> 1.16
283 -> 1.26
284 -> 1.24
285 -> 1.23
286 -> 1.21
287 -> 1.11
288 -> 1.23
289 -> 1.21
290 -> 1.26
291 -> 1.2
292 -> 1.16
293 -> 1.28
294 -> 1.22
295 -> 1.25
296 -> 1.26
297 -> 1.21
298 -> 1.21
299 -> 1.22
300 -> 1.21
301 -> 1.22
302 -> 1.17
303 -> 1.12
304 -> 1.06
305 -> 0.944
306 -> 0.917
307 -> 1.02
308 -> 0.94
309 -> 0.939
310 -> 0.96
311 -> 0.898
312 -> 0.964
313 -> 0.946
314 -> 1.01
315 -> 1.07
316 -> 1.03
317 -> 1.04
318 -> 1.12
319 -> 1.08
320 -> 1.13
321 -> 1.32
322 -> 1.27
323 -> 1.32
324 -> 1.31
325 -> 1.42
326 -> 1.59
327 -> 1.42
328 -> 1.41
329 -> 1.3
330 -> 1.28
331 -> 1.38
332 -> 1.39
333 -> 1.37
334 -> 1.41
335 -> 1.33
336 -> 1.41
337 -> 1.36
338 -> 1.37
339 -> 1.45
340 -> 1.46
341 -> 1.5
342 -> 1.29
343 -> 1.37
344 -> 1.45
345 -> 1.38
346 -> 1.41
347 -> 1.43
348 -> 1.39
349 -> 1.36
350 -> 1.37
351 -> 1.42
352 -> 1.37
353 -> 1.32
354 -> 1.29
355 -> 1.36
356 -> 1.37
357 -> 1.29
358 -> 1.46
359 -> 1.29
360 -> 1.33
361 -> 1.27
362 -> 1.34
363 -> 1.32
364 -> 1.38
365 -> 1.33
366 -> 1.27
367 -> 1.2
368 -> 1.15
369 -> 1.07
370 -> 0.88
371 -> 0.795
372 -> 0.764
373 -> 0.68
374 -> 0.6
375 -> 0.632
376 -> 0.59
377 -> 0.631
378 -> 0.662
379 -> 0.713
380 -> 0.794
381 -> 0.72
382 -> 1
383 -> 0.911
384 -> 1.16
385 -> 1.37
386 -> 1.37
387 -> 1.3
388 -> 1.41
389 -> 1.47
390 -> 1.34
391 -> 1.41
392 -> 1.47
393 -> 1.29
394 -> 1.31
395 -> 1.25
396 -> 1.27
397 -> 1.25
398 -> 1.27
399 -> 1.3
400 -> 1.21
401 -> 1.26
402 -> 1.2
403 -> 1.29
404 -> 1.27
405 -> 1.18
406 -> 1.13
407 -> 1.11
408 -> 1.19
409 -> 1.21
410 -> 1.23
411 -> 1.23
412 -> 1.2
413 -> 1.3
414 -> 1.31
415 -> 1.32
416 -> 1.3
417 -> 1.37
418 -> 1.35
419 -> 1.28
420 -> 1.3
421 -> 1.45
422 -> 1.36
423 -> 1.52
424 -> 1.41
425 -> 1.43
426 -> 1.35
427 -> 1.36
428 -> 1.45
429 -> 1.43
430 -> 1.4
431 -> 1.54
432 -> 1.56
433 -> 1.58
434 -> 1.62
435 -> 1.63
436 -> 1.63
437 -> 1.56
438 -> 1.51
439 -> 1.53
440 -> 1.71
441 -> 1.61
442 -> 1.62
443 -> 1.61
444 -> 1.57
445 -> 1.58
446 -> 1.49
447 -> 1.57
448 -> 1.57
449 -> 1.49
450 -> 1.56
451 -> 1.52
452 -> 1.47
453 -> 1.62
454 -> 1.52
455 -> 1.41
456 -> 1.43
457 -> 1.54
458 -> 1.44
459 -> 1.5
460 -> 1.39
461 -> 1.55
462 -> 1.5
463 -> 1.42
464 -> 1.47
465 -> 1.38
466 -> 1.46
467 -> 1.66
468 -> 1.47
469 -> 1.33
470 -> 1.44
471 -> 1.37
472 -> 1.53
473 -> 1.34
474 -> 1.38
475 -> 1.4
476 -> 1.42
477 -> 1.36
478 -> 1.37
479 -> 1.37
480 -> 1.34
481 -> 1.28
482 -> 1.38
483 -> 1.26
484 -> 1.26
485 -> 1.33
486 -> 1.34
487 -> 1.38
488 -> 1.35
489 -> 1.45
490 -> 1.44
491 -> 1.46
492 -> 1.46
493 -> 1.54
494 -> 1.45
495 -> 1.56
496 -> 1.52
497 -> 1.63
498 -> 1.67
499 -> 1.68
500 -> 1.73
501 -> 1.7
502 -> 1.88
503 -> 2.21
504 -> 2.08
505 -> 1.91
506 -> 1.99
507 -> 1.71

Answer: 10.00 yr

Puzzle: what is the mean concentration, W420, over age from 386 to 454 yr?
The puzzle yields 1.4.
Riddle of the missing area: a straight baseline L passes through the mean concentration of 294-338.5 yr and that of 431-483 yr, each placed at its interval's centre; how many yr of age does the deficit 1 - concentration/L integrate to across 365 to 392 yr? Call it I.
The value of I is 6.4 yr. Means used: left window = 1.2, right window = 1.49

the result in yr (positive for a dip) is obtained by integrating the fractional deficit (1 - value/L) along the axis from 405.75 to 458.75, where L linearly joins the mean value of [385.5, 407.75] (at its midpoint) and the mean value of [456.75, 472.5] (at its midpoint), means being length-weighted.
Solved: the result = -2.39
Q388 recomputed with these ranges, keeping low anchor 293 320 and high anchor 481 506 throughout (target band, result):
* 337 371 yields -3.37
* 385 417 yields 1.13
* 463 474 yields 0.48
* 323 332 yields -1.96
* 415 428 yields 0.09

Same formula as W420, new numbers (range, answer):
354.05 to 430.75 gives 1.2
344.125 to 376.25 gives 1.2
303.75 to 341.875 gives 1.22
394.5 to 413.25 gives 1.23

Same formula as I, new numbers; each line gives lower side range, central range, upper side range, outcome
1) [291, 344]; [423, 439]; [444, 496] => -1.3 yr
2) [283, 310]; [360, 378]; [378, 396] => 2.8 yr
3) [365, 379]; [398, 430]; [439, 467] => -2.7 yr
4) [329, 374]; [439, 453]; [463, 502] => -1.6 yr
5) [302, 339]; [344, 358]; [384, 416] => -1.7 yr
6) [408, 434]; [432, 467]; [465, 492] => -3.9 yr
